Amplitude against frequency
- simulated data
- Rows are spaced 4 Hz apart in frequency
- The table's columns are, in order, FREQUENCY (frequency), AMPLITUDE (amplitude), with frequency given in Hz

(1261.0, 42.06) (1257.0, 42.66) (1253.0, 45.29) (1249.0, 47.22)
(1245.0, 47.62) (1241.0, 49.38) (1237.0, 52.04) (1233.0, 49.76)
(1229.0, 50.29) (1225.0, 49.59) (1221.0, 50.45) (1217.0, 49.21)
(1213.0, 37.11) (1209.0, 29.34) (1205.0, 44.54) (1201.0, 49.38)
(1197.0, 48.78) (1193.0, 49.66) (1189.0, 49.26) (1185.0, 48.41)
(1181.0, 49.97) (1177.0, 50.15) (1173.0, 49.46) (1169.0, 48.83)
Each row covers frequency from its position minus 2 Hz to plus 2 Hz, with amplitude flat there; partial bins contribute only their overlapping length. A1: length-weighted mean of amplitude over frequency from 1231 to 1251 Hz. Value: 49.2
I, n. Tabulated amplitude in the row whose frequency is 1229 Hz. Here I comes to 50.29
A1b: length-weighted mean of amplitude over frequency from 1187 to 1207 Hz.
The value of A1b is 48.3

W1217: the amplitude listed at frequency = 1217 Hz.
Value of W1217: 49.21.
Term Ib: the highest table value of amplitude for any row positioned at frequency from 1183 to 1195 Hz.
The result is 49.66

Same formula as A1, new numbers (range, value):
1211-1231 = 47.3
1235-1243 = 50.7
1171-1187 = 49.5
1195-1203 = 49.1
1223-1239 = 50.4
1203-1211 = 36.9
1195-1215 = 41.8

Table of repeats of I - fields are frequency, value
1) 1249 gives 47.22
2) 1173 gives 49.46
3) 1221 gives 50.45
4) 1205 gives 44.54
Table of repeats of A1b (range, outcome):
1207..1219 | 38.6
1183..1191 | 48.8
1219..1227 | 50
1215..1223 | 49.8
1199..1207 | 47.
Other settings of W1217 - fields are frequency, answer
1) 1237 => 52.04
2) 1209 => 29.34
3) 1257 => 42.66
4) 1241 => 49.38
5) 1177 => 50.15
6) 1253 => 45.29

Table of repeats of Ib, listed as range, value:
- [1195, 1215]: 49.38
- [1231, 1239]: 52.04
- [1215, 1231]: 50.45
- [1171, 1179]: 50.15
